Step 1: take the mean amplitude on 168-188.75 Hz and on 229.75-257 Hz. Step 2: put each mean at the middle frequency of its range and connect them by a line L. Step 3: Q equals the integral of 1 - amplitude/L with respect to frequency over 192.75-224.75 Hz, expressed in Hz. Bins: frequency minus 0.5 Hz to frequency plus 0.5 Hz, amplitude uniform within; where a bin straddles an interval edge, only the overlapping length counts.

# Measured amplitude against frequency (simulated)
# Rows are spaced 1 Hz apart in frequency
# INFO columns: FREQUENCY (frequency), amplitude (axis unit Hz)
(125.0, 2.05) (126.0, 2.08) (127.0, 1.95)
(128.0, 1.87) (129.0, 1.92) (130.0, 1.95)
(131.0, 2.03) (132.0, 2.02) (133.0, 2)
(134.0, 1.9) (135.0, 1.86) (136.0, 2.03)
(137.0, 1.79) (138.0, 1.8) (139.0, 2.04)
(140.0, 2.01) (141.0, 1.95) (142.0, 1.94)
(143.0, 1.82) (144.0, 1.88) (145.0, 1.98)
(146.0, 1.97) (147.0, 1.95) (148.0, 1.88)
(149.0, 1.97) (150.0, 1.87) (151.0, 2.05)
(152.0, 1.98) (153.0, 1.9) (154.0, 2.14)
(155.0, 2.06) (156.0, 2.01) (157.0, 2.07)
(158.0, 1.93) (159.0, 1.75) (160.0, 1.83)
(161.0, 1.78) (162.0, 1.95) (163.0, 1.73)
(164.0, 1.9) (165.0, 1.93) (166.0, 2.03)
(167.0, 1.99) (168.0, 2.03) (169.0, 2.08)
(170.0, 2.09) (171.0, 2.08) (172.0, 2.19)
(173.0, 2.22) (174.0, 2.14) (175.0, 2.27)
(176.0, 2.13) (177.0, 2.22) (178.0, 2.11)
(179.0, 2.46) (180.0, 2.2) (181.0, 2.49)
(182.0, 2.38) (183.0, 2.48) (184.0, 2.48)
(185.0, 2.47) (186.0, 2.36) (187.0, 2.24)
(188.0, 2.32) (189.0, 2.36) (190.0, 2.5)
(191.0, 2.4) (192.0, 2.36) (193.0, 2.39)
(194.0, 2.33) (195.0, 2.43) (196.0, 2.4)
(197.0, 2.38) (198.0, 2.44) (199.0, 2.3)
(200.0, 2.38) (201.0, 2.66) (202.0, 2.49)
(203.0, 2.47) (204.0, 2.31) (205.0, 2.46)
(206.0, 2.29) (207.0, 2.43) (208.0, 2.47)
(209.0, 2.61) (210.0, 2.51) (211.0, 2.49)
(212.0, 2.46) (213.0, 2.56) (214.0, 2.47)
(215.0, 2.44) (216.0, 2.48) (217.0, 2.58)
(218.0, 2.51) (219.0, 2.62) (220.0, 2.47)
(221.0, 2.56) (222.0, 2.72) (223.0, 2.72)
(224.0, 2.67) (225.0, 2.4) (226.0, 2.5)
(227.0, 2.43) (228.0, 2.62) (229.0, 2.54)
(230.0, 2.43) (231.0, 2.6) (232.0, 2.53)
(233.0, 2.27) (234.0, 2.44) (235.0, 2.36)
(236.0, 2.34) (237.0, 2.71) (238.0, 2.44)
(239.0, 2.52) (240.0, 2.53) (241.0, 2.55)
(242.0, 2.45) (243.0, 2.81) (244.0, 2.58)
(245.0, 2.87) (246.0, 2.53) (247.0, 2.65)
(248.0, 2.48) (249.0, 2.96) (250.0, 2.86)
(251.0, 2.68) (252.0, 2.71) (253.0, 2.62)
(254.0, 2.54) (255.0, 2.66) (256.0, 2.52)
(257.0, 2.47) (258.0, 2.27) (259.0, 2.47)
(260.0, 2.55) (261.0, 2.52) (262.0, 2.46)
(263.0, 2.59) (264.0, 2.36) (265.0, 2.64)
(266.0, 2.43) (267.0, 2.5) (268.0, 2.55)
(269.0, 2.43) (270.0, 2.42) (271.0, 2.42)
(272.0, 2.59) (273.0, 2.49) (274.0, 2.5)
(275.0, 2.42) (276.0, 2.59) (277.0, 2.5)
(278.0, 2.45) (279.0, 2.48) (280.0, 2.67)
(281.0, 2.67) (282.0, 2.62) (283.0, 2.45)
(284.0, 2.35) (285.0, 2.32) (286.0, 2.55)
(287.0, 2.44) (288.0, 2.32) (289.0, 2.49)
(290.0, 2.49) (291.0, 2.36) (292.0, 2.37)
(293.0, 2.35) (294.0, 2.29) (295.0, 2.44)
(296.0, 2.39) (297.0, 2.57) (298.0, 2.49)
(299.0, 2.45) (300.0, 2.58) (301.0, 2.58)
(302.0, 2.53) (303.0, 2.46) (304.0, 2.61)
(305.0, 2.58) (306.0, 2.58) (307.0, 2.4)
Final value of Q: -0.95 Hz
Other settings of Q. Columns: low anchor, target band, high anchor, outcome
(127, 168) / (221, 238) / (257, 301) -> -1.8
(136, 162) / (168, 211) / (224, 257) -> -2.6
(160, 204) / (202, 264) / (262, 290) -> -4.0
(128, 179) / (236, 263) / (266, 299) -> -2.8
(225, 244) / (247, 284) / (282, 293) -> -1.3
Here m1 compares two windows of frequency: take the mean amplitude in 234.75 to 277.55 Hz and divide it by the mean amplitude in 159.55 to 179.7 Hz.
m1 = 1.24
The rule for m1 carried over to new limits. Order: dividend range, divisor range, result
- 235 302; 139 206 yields 1.16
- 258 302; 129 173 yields 1.26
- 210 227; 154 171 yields 1.30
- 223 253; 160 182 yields 1.23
